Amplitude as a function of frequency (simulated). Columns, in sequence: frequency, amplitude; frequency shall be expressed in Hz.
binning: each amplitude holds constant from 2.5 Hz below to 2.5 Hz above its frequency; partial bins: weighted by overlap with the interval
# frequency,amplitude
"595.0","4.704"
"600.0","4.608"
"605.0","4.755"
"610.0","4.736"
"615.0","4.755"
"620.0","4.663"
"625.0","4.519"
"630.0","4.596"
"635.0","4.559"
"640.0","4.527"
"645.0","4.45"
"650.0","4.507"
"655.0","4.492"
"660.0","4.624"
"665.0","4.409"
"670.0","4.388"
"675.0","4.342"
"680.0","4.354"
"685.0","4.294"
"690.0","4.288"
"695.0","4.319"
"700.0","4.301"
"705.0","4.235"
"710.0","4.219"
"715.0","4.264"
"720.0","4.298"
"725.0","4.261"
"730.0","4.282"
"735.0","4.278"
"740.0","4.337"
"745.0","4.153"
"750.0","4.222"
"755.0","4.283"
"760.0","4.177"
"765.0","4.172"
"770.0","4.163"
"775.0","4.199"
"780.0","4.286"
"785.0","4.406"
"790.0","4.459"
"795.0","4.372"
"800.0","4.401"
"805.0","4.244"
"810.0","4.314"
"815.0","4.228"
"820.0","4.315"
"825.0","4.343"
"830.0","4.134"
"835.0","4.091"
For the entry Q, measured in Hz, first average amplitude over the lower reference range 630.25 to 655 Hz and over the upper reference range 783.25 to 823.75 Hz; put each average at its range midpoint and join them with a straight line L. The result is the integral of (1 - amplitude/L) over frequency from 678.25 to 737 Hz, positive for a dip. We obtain 2.2 Hz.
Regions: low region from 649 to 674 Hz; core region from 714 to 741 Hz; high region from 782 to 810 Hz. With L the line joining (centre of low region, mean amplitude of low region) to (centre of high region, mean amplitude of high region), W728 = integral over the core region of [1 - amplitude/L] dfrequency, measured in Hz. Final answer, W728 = 0.8 Hz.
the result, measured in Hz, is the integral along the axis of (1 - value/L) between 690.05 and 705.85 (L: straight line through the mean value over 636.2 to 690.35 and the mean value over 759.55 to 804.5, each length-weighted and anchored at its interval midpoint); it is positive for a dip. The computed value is 0.37 Hz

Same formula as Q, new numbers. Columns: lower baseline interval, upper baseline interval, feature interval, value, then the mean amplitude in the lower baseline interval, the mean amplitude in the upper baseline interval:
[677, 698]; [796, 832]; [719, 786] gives 0.85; 4.31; 4.29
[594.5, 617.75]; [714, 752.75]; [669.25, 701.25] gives 0.78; 4.71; 4.26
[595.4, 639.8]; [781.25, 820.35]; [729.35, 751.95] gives 0.96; 4.65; 4.34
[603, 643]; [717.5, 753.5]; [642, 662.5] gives 0.09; 4.63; 4.26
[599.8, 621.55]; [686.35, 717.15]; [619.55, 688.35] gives 0.49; 4.72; 4.27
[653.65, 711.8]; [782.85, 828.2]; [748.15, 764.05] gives 0.45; 4.35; 4.34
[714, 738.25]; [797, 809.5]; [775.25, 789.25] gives -0.08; 4.28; 4.32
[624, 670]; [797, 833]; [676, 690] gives 0.45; 4.51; 4.28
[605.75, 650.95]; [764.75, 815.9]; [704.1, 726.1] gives 0.91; 4.6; 4.3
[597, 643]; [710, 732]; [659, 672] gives 0.03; 4.63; 4.27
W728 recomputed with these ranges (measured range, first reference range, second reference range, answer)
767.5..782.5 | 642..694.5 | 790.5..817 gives 0.44 Hz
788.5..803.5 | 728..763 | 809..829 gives -0.43 Hz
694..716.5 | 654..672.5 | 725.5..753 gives 0.47 Hz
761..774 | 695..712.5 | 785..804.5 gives 0.54 Hz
